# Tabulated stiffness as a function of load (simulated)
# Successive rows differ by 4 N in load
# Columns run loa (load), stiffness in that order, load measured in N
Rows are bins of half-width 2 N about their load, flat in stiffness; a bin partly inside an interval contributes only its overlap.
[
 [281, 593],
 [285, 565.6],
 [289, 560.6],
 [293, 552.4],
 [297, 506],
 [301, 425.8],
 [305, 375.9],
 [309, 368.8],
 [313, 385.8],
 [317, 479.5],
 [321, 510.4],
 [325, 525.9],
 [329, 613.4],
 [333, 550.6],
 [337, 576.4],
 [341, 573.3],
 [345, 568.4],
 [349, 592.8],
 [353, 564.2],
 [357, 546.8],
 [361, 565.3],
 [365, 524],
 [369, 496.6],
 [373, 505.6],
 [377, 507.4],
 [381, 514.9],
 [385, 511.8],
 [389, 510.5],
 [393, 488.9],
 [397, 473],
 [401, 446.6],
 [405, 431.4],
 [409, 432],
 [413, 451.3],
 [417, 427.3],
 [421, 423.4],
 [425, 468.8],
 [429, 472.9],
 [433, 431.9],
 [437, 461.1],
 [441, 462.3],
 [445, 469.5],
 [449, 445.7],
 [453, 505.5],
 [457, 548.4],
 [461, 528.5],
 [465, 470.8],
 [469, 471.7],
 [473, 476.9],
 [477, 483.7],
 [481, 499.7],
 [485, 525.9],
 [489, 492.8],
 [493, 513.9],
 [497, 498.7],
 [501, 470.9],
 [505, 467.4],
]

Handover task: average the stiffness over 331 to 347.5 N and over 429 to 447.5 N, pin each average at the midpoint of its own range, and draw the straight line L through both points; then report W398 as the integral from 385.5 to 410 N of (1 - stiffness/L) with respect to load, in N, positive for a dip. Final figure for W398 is 1.7 N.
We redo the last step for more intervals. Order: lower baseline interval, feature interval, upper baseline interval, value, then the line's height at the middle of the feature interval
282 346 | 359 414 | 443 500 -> 1.30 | 502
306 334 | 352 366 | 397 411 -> -2.60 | 465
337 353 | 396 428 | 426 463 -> 4.21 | 512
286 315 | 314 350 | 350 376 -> -3.74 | 497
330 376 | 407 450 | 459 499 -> 5.69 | 518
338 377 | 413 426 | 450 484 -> 1.99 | 519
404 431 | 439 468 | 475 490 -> -0.83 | 476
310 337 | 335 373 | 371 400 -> -3.64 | 505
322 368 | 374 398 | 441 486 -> 1.54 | 537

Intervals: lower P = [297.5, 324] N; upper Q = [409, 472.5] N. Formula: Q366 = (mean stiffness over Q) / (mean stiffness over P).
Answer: 1.08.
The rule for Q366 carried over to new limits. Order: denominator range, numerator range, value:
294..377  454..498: 0.98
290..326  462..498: 1.07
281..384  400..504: 0.91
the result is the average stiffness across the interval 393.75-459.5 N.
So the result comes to 461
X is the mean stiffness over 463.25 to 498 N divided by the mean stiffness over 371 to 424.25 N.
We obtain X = 1.05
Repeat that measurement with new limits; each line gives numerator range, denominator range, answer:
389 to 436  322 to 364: 0.80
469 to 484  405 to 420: 1.12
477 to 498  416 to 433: 1.13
